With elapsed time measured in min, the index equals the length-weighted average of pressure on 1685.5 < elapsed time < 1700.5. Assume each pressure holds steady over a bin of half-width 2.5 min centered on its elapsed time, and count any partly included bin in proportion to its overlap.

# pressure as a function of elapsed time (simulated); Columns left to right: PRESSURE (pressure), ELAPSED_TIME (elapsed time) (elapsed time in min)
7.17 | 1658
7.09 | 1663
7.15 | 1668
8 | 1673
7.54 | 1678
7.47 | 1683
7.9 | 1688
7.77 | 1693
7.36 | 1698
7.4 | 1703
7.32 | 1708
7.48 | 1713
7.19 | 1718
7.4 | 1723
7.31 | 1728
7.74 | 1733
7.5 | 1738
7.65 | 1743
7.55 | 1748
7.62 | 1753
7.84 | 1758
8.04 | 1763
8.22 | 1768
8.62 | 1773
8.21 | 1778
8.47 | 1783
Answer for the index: 7.68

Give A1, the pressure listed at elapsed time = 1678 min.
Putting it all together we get 7.54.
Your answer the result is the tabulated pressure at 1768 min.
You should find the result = 8.22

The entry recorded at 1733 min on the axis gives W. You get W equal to 7.74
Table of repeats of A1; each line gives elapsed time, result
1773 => 8.62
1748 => 7.55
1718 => 7.19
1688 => 7.9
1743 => 7.65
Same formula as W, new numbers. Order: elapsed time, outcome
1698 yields 7.36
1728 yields 7.31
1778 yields 8.21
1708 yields 7.32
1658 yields 7.17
